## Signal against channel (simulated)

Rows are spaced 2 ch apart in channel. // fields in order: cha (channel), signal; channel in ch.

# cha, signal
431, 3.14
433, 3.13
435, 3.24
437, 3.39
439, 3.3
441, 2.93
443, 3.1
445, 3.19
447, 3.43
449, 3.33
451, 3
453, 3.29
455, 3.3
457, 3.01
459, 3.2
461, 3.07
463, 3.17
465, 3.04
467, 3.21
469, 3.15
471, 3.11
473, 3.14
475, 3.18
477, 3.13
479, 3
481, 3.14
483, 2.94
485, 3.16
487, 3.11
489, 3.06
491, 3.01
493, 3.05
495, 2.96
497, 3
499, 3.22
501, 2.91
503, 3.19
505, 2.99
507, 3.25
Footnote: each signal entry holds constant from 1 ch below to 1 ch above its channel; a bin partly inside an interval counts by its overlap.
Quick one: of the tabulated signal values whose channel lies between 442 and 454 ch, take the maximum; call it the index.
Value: 3.43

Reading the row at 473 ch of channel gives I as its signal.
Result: 3.14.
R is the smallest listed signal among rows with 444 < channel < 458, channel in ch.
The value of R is 3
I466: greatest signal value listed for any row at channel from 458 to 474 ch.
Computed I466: 3.21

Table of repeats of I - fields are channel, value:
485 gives 3.16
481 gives 3.14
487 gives 3.11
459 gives 3.2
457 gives 3.01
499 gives 3.22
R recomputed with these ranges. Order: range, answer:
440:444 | 2.93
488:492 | 3.01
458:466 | 3.04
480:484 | 2.94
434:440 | 3.24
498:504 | 2.91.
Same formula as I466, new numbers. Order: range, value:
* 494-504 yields 3.22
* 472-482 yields 3.18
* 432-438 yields 3.39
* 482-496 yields 3.16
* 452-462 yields 3.3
